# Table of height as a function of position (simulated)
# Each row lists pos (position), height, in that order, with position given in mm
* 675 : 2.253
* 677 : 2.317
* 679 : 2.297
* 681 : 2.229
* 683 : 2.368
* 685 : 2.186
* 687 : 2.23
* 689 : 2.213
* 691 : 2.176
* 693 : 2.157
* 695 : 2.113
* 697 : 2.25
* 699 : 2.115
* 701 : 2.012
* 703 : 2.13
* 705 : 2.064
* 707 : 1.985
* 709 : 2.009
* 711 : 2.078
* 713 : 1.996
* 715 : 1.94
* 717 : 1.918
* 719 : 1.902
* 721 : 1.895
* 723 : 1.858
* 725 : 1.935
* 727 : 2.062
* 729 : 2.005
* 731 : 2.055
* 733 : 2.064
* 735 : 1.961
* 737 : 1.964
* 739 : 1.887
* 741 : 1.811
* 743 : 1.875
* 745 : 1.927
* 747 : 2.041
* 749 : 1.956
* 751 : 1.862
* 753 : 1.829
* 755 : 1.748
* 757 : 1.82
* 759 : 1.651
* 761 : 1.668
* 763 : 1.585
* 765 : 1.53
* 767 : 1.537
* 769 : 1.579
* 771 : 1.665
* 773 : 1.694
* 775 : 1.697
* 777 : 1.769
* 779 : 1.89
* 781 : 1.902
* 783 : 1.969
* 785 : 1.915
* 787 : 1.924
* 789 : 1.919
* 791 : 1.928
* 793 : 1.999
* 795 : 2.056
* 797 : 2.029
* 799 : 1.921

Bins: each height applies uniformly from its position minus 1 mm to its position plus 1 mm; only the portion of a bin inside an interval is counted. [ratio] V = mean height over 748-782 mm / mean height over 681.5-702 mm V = 0.79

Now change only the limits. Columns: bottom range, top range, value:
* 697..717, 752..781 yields 0.83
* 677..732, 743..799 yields 0.87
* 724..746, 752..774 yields 0.85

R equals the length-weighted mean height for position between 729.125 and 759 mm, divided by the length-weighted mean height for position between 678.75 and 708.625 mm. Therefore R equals 0.9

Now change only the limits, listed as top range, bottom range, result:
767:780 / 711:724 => 0.88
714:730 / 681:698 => 0.88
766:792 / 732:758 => 0.95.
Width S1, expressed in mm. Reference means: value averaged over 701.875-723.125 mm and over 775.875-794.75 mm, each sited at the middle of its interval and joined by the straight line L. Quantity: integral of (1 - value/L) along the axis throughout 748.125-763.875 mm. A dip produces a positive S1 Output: 1.5 mm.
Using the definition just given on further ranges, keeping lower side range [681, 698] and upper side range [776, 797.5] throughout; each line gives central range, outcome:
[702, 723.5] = 1.64 mm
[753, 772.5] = 3.41 mm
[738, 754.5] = 1.26 mm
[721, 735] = 0.77 mm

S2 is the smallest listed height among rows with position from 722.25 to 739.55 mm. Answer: 1.858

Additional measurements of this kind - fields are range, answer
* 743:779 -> 1.53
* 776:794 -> 1.769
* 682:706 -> 2.012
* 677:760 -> 1.651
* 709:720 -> 1.902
